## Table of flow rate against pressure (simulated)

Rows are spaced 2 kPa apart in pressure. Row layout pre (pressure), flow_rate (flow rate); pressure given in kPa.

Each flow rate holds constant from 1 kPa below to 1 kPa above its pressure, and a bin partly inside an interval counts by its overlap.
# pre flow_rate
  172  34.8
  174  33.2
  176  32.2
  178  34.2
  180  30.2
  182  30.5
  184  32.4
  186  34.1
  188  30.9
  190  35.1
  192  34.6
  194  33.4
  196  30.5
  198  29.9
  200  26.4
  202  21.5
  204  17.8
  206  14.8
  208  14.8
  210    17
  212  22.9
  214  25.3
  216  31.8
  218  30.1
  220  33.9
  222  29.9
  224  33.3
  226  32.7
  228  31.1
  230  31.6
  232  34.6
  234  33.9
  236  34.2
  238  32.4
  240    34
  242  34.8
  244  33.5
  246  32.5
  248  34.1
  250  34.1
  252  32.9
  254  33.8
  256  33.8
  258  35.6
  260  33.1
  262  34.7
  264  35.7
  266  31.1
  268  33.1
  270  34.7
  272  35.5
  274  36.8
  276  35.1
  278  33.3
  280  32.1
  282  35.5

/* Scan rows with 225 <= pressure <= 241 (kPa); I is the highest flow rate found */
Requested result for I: 34.6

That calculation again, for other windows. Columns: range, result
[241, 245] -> 34.8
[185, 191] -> 35.1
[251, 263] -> 35.6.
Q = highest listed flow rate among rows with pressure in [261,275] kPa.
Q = 36.8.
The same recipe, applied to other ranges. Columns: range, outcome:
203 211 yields 17.8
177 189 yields 34.2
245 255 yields 34.1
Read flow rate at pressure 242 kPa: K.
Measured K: 34.8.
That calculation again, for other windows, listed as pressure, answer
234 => 33.9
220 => 33.9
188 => 30.9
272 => 35.5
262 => 34.7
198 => 29.9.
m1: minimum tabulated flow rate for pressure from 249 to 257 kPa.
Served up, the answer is 32.9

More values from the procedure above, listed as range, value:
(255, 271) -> 31.1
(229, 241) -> 31.6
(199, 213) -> 14.8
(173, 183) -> 30.2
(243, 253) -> 32.5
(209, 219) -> 17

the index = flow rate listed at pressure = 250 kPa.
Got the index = 34.1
